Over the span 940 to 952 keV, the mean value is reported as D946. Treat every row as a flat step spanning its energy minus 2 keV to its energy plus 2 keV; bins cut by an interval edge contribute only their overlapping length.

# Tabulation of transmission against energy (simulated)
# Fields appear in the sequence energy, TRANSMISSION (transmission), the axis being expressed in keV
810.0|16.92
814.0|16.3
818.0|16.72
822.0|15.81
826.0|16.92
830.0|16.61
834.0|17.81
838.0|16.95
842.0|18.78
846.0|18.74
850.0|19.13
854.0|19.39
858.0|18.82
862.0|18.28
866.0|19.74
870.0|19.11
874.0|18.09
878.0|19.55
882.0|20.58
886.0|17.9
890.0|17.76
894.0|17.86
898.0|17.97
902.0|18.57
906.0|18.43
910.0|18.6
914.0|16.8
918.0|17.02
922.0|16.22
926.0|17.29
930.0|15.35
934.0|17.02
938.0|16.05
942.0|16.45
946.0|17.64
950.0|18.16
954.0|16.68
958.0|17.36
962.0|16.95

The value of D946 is 17.4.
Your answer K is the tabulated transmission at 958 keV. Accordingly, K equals 17.36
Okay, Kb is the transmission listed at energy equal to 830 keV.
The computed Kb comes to 16.61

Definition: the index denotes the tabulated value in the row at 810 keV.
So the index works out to 16.92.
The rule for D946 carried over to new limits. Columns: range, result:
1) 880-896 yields 18.5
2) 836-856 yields 18.6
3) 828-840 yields 17.1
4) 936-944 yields 16.2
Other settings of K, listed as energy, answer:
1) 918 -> 17.02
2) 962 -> 16.95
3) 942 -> 16.45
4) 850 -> 19.13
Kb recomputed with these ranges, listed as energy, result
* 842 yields 18.78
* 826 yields 16.92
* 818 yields 16.72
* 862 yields 18.28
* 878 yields 19.55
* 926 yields 17.29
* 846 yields 18.74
